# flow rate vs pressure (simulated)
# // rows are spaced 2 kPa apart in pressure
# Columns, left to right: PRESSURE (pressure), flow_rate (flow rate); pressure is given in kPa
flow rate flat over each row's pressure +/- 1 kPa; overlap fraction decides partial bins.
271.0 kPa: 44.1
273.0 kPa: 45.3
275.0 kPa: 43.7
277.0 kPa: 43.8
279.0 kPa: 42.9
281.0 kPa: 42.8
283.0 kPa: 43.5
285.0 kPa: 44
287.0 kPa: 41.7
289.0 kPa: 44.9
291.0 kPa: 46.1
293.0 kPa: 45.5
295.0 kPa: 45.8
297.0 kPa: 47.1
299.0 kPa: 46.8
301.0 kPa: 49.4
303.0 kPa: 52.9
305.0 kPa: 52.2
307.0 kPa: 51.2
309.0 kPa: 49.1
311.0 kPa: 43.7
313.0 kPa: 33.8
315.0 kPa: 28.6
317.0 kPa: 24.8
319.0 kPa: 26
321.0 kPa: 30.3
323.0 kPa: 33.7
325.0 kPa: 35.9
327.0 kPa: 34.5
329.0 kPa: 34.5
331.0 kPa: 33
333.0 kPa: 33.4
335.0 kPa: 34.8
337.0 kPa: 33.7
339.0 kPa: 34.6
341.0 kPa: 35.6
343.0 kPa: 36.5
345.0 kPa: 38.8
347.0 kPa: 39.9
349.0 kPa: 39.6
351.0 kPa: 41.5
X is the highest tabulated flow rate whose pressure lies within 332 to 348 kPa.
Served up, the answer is 39.9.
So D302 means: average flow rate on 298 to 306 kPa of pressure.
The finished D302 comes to 50.3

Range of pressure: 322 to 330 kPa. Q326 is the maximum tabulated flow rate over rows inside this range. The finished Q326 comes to 35.9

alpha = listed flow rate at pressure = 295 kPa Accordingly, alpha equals 45.8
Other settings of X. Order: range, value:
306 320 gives 51.2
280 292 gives 46.1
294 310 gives 52.9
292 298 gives 47.1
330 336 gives 34.8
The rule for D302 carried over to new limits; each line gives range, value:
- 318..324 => 30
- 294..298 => 46.5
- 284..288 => 42.9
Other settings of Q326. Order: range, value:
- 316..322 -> 30.3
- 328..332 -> 34.5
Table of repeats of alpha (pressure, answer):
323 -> 33.7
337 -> 33.7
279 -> 42.9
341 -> 35.6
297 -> 47.1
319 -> 26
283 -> 43.5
